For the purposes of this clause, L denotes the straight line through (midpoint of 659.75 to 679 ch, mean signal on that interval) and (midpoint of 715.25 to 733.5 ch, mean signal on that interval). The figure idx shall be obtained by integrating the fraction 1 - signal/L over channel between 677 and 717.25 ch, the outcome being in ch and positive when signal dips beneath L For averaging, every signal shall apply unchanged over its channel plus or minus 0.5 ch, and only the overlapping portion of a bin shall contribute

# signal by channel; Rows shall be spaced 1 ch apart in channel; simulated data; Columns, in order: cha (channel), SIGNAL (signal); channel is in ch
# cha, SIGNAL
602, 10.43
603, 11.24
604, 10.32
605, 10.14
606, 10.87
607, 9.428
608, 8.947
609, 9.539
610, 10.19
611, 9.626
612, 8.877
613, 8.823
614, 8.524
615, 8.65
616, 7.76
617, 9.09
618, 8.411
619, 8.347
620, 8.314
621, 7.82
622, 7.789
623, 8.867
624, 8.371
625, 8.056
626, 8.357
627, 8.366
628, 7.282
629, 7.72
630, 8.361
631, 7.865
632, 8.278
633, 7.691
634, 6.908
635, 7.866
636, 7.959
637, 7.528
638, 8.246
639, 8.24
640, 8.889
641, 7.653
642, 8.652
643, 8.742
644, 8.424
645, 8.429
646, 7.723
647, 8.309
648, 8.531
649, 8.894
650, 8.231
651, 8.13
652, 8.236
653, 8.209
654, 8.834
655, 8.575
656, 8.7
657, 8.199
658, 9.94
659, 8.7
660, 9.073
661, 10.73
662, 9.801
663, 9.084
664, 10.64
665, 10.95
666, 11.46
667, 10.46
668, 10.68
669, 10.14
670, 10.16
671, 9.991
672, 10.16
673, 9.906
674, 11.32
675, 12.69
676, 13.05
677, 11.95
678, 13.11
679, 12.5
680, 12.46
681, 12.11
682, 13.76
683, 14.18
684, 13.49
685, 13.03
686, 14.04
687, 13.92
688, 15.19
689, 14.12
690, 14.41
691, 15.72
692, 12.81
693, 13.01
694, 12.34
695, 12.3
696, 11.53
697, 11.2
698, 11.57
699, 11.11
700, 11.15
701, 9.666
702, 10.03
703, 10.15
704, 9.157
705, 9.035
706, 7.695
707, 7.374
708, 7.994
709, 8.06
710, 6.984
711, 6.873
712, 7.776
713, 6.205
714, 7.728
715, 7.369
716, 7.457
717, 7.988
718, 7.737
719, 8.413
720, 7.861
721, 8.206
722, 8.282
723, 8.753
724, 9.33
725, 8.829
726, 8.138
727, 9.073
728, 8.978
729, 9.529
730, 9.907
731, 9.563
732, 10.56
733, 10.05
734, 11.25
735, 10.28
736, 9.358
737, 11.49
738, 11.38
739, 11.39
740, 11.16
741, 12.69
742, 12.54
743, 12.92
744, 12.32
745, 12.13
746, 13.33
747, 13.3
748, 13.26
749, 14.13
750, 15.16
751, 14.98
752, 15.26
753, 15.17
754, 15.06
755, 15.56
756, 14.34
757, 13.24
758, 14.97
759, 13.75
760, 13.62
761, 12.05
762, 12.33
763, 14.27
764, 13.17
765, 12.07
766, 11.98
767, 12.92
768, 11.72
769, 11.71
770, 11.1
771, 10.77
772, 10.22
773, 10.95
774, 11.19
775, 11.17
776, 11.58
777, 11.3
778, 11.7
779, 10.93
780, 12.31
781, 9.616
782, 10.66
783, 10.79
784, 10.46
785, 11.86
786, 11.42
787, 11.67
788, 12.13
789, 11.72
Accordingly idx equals -4.2 ch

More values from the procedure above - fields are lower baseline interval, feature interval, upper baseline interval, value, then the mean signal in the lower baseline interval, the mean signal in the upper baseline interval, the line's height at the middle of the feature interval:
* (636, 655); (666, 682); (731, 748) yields -3.6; 8.32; 11.6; 9.32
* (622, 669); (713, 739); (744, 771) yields 6.5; 8.68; 13.4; 12.1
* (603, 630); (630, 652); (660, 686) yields 4.0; 8.83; 11.5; 9.99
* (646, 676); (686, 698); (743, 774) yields -2.8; 9.64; 13.1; 10.7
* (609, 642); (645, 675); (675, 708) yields 2.3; 8.3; 12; 10.3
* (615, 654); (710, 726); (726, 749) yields 4.1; 8.19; 11.2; 10.6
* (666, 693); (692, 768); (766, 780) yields 6.0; 12.5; 11.4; 11.9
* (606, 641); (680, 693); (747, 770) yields -3.6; 8.41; 13.6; 10.8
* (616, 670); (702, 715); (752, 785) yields 3.2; 8.66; 12.3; 10.6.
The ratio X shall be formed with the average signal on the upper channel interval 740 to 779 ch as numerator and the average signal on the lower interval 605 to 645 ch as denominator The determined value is 1.52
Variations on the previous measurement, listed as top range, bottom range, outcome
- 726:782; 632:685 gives 1.23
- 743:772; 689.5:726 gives 1.40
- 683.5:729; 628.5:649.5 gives 1.23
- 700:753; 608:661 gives 1.19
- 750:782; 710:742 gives 1.38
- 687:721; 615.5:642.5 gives 1.23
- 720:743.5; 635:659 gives 1.20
